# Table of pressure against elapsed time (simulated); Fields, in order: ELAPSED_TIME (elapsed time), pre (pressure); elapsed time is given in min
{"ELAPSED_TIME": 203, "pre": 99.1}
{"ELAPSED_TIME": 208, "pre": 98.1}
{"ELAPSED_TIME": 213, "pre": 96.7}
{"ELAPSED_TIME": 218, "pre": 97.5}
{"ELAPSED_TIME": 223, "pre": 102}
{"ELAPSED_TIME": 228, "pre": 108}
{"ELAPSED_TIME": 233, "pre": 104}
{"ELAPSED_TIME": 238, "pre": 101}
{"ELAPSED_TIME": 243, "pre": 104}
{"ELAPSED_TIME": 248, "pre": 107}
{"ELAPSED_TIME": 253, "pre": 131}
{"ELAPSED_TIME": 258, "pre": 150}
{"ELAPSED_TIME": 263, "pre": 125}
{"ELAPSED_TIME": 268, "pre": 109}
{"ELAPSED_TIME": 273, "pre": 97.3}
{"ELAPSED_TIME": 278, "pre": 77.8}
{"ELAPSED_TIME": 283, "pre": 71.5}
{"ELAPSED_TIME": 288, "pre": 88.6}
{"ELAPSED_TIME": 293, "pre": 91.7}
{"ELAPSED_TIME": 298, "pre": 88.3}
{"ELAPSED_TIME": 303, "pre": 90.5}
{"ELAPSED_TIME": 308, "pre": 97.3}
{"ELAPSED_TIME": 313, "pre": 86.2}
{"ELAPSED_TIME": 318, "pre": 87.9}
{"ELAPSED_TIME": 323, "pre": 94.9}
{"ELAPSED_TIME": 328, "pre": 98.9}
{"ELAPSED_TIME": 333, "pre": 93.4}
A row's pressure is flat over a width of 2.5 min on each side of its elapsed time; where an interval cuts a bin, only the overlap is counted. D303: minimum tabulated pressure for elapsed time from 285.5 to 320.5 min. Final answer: 86.2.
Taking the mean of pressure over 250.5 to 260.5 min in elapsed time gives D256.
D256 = 140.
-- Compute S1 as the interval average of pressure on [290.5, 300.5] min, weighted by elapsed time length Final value 90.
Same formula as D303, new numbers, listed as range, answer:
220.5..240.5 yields 101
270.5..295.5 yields 71.5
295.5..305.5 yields 88.3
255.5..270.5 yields 109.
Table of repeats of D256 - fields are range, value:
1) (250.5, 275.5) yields 122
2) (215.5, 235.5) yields 103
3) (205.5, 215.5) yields 97.4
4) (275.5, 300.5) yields 83.6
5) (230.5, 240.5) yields 102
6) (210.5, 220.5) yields 97.1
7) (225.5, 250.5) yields 105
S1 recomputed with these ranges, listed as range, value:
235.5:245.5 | 102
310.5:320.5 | 87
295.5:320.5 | 90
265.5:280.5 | 94.7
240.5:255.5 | 114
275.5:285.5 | 74.7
